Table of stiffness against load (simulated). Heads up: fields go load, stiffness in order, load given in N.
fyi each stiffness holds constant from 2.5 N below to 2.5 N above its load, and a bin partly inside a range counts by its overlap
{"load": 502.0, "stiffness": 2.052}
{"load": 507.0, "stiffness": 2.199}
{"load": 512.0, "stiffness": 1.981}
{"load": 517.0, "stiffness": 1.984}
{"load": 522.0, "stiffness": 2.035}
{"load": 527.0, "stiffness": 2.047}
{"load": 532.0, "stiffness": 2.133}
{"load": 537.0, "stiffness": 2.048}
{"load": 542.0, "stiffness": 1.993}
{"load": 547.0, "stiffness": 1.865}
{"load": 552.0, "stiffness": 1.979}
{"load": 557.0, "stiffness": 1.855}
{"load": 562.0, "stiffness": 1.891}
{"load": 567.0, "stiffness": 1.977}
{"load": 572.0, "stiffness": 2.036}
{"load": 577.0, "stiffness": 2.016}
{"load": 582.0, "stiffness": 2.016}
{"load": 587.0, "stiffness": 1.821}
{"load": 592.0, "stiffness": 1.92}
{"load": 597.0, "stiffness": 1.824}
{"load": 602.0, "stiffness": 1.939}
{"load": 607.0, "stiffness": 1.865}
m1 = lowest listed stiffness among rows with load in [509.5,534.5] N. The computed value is 1.981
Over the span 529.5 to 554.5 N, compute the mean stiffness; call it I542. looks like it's 2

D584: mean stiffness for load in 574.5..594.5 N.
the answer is 1.94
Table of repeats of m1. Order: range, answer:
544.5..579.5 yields 1.855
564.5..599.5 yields 1.821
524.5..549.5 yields 1.865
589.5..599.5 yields 1.824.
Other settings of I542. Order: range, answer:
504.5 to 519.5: 2.05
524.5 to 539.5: 2.08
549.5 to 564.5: 1.91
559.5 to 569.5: 1.93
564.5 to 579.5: 2.01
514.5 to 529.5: 2.02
